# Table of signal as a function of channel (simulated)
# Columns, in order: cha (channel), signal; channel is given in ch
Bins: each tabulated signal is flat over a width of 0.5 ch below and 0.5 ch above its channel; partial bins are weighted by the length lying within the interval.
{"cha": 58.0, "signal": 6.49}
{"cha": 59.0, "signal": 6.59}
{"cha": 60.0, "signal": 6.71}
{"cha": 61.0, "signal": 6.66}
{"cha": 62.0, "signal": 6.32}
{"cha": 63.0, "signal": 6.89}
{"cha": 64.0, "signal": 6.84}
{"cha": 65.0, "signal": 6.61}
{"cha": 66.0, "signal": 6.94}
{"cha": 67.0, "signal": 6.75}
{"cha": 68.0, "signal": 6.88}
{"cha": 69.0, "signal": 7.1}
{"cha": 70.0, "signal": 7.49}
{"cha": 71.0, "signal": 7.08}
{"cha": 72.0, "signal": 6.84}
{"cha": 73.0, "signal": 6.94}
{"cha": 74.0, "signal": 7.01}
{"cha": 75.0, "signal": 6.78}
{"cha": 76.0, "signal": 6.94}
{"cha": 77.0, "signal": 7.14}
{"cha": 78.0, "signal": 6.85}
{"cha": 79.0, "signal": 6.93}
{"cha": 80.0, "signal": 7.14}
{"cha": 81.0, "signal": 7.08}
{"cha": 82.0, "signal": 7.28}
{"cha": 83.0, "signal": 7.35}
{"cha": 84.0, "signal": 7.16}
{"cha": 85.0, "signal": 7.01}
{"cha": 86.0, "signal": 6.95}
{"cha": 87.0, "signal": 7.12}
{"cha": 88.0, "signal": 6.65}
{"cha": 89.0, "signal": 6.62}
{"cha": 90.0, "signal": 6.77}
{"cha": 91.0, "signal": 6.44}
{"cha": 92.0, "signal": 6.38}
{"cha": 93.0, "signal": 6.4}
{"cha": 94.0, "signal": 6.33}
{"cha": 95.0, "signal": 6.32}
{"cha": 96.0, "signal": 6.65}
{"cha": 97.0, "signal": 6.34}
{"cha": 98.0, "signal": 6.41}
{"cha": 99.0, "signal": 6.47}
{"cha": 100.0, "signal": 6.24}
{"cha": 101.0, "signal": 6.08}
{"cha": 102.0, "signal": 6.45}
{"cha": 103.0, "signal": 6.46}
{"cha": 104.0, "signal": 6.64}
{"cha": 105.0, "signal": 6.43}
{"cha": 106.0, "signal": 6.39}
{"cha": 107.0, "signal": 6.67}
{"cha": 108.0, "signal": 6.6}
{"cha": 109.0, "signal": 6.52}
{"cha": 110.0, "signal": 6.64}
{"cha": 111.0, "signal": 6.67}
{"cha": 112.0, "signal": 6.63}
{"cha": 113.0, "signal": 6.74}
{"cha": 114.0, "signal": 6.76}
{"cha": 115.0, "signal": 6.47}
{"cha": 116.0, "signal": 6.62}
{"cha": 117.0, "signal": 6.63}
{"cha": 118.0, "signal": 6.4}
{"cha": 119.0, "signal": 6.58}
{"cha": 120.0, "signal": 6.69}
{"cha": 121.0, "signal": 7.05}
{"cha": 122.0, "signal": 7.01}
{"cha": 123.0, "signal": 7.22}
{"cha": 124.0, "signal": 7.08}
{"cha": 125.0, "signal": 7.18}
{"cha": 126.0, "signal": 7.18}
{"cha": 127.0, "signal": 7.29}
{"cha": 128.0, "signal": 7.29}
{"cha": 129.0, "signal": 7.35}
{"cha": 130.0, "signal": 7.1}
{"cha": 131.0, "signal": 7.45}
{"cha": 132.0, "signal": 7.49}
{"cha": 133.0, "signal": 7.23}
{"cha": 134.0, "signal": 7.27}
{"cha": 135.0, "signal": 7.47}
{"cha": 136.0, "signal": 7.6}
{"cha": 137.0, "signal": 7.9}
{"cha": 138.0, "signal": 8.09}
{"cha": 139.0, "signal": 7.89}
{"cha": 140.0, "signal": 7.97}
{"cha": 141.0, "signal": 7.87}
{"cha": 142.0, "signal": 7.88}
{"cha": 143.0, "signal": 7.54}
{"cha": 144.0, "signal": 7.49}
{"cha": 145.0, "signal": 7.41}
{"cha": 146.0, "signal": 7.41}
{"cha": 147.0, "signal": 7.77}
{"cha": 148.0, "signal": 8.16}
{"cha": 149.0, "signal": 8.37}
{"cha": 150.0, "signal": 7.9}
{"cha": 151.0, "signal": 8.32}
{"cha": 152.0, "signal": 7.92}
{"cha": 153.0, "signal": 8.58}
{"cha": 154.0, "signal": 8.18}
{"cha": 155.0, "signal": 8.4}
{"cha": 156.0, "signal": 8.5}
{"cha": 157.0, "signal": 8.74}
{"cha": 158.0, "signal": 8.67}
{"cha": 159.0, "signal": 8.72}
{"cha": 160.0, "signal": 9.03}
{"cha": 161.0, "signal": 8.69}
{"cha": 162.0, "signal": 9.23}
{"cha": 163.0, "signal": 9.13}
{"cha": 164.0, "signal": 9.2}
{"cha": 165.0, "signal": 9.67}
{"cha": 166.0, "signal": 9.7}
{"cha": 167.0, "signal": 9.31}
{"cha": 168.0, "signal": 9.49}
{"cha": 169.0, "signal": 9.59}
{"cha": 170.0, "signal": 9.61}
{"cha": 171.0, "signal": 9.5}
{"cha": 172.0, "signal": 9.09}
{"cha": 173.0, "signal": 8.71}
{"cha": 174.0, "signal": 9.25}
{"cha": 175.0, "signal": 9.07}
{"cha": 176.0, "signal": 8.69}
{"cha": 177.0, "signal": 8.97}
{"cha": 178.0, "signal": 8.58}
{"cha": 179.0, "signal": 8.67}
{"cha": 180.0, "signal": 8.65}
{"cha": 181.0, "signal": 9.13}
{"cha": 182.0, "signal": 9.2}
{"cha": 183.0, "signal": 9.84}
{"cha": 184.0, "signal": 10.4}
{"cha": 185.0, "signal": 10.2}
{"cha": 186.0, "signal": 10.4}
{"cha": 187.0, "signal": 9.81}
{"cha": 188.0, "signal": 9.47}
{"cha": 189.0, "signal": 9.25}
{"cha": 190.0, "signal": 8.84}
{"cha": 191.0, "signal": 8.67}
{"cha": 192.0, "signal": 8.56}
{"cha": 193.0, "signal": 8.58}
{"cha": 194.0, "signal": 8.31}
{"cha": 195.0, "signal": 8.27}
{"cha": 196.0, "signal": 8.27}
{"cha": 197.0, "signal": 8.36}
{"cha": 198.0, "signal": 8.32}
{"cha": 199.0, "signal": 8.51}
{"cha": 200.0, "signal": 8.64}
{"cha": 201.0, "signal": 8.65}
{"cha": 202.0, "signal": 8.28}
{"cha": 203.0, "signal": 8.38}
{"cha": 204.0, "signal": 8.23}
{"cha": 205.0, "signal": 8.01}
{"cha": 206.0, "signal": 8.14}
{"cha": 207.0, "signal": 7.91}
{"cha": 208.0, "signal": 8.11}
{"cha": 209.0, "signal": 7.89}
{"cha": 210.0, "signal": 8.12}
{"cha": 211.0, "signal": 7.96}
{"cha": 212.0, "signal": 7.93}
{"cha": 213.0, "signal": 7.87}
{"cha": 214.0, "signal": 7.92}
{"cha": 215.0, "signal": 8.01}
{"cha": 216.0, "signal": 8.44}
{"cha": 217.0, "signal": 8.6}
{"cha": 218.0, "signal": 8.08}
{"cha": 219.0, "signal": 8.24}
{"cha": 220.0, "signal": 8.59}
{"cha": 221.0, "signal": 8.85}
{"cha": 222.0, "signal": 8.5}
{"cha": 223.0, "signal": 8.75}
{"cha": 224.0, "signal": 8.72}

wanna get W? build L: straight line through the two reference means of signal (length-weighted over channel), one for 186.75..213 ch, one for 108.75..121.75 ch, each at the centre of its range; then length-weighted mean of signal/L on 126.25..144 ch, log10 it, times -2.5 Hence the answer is -0.07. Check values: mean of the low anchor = 6.66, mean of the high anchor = 8.42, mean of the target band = 7.56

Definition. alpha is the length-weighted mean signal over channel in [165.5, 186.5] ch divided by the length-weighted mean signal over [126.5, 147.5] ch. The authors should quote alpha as 1.2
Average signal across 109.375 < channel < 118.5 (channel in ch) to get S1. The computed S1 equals 6.62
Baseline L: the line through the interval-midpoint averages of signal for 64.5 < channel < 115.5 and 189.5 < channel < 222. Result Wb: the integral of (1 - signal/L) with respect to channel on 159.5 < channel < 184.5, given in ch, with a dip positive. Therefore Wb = -4.4 ch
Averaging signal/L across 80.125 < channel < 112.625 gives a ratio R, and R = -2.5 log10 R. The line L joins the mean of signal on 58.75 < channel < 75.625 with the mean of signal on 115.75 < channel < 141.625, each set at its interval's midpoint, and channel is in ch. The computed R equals 0.07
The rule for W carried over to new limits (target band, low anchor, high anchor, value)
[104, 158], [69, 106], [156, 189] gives 0.10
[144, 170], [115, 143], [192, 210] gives -0.13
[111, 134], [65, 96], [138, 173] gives 0.12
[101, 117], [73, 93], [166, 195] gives 0.15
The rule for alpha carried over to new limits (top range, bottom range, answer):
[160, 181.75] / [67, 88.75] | 1.30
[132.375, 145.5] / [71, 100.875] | 1.13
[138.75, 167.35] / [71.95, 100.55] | 1.24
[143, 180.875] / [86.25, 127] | 1.31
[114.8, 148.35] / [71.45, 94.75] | 1.07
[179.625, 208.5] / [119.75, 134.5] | 1.22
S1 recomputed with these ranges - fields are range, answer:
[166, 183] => 9.13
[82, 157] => 7.13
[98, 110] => 6.46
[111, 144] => 7.21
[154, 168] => 8.99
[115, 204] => 8.32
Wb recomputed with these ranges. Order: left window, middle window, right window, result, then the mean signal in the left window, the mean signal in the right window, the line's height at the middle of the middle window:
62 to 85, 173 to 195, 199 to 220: -3.25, 6.99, 8.19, 7.96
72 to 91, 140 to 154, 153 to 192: 1.04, 6.97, 9.15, 8.54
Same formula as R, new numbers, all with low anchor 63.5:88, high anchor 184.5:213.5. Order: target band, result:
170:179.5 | -0.093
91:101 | 0.140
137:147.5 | 0.013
